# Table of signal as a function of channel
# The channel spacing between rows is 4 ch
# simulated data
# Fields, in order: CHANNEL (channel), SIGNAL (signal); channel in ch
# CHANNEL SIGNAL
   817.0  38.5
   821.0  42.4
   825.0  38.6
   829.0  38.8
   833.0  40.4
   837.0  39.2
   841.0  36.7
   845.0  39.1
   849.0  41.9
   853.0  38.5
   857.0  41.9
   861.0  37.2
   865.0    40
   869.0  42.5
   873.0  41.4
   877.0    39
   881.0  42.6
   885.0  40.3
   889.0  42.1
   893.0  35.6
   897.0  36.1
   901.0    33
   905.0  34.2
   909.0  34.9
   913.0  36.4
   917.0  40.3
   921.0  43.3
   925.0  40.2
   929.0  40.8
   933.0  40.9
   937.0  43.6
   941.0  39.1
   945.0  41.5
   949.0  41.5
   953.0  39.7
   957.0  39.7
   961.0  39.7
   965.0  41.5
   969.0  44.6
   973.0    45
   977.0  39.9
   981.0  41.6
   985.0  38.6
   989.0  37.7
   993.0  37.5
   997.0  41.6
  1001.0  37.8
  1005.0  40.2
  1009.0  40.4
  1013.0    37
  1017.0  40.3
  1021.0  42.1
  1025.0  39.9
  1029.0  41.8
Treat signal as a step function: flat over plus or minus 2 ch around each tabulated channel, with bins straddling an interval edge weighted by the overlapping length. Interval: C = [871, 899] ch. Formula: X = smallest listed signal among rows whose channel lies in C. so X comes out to 35.6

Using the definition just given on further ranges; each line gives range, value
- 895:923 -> 33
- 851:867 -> 37.2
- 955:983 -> 39.7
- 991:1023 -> 37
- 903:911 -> 34.2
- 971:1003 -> 37.5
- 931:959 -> 39.1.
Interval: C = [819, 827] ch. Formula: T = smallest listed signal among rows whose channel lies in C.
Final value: 38.6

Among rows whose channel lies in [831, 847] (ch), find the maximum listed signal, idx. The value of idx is 40.4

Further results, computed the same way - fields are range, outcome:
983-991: 38.6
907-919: 40.3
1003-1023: 42.1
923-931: 40.8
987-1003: 41.6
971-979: 45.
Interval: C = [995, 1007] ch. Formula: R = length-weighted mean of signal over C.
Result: 39.9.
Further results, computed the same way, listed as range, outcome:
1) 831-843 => 38.8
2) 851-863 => 39.2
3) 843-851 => 40.5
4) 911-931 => 40.2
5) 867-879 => 41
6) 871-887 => 40.8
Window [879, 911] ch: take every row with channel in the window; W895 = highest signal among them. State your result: 42.6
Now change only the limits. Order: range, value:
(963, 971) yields 44.6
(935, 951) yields 43.6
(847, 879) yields 42.5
